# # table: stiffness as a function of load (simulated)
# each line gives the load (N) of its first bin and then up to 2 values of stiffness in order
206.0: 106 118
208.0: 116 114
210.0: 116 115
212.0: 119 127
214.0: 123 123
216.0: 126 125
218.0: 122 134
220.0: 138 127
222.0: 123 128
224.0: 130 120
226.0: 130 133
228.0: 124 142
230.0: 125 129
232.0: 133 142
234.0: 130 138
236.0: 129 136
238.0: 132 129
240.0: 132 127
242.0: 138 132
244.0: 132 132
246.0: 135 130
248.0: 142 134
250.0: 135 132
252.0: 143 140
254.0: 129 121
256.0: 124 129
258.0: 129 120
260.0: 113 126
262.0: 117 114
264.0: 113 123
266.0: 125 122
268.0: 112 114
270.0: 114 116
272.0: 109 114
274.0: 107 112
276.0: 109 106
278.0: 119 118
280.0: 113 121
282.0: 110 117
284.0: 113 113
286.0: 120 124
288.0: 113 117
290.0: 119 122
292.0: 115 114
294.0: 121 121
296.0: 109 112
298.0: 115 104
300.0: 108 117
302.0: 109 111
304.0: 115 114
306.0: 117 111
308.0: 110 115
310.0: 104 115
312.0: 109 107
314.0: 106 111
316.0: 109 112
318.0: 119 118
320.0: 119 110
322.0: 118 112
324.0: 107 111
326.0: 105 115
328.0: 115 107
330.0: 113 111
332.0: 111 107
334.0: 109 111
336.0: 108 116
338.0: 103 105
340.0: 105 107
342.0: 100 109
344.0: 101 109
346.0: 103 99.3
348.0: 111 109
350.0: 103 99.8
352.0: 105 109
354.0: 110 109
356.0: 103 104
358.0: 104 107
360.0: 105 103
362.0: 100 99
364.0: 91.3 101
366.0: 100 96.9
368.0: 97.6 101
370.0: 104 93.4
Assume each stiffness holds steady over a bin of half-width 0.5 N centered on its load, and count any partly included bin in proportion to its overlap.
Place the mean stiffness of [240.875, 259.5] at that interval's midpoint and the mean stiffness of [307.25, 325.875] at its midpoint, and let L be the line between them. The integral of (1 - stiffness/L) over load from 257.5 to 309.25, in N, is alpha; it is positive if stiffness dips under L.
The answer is 2.7 N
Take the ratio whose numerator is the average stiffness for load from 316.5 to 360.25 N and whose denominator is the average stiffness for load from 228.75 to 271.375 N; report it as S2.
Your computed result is 0.85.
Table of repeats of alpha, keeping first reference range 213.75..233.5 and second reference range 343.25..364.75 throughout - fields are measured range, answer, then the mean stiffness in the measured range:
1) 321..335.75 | -0.3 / 111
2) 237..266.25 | -1.2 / 129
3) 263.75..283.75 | 0.8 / 115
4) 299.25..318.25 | 0.2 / 111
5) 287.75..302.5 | 0.1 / 114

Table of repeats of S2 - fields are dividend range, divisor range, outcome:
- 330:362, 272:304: 0.93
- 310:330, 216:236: 0.86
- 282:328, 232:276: 0.90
